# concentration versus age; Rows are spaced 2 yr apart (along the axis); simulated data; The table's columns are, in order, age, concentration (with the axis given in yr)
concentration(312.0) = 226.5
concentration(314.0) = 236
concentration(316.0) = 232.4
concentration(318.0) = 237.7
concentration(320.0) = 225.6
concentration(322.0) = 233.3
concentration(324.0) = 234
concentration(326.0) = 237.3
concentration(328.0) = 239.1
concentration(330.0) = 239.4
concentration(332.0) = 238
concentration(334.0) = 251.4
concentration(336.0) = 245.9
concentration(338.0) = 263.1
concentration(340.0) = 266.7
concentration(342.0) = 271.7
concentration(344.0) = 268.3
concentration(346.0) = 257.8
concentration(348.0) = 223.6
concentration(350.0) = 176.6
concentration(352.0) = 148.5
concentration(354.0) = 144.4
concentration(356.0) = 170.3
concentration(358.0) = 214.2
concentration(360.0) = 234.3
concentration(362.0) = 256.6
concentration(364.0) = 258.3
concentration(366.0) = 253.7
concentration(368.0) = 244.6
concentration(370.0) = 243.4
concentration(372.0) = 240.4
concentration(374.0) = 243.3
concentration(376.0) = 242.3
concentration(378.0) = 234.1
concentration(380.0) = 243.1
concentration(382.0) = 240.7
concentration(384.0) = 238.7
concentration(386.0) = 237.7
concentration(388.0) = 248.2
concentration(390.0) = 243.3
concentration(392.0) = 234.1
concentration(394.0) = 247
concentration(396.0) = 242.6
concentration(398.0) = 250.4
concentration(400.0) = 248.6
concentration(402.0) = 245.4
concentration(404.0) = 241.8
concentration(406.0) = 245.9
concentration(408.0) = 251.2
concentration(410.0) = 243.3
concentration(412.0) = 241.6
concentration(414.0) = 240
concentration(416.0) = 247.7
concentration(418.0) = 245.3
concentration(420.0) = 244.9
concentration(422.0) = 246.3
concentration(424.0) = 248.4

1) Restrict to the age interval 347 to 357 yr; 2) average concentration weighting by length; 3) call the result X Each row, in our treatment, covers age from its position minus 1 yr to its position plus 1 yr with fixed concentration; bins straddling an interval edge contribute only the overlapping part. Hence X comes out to 173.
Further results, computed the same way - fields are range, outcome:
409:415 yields 242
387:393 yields 242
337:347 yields 266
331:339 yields 250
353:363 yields 204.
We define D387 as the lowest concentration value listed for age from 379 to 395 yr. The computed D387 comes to 234.1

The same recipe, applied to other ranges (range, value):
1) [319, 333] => 225.6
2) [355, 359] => 170.3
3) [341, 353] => 148.5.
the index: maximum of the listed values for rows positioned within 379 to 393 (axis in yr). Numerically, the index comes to 248.2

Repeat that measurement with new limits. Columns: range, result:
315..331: 239.4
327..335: 251.4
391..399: 250.4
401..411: 251.2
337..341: 266.7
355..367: 258.3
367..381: 244.6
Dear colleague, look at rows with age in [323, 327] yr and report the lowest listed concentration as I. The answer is 234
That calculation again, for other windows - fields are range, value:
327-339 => 238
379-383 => 240.7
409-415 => 240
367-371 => 243.4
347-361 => 144.4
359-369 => 234.3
